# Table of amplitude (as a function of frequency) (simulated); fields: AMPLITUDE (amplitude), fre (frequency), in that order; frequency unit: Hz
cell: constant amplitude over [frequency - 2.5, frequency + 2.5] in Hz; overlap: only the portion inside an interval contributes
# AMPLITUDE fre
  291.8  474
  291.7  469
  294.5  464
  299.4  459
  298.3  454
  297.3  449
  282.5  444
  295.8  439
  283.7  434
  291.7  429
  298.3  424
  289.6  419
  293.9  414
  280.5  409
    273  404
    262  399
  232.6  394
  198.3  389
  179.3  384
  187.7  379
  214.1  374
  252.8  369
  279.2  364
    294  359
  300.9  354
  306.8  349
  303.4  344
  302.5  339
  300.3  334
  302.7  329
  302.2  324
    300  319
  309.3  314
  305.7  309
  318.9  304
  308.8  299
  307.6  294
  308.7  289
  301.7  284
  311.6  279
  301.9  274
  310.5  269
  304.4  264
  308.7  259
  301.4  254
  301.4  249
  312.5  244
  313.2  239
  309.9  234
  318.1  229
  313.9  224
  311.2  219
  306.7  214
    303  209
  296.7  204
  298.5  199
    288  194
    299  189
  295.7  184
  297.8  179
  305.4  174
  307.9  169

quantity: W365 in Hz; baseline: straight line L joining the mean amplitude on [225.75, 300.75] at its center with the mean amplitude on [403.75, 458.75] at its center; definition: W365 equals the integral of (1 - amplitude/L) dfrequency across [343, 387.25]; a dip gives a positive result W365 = 6.35 Hz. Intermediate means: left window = 308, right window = 291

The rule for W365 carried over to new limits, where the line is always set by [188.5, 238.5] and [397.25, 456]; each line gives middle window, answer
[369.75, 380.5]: 3.0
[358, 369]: 0.6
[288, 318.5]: -1.2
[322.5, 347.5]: -0.6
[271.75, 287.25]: -0.3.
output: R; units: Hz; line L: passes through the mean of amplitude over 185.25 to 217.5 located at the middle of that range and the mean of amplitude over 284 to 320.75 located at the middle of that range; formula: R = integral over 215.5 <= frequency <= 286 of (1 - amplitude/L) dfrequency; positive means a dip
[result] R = -1.2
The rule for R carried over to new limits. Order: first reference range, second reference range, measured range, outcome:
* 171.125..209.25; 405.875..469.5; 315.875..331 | -0.4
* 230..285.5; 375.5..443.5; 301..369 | -4.2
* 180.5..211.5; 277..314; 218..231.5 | -0.6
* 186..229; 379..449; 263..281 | -1.0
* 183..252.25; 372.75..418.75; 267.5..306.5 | -4.1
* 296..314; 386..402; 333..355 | -2.2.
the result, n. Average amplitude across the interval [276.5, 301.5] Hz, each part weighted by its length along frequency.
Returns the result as 308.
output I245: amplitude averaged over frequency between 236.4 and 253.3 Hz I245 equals 308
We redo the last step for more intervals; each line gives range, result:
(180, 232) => 303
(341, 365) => 298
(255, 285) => 306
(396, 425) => 281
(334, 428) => 265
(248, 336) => 306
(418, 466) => 293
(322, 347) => 302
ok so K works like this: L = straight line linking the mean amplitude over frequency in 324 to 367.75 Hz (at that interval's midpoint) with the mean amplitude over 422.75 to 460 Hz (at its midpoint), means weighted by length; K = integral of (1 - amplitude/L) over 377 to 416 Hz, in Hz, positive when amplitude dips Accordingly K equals 7.5 Hz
